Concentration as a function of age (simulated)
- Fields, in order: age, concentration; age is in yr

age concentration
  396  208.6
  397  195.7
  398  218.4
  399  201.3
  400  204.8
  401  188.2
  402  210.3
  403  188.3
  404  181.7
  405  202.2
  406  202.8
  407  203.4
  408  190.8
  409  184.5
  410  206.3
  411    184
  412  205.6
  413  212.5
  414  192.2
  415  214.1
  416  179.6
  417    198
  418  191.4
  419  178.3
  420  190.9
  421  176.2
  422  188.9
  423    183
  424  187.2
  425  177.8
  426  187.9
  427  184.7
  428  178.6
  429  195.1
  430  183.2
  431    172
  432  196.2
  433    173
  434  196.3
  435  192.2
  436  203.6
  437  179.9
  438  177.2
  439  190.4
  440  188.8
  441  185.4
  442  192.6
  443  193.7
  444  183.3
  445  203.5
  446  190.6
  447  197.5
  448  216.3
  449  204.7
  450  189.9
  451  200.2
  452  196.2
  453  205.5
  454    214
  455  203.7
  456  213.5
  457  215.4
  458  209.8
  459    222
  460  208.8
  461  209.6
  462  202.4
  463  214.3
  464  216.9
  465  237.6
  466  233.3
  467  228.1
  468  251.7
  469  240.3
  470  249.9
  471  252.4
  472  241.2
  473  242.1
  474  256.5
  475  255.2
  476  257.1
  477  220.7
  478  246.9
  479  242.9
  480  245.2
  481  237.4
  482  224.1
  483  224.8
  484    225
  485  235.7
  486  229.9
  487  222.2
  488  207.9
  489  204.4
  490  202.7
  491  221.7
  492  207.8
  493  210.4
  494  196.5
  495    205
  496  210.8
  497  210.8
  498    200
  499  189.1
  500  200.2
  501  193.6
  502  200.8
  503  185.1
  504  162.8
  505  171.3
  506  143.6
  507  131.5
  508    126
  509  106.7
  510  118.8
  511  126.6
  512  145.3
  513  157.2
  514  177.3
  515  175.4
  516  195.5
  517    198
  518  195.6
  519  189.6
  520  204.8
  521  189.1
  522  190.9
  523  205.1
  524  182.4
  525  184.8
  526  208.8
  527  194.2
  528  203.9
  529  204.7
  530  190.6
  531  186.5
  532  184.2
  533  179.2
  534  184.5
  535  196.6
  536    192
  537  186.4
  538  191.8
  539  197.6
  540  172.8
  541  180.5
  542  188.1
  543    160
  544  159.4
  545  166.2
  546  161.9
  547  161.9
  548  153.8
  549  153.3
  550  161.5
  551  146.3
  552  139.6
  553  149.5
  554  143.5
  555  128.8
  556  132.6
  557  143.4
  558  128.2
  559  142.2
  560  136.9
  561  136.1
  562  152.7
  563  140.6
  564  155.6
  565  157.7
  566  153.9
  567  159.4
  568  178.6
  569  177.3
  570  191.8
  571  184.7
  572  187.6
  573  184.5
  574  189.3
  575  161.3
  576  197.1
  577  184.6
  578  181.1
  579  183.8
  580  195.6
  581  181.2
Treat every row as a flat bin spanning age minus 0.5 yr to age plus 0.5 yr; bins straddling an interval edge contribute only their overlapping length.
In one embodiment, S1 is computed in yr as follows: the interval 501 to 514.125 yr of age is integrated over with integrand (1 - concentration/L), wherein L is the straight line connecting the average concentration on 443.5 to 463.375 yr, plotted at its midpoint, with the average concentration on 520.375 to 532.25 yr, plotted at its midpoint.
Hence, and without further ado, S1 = 3.05 yr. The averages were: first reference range 205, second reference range 194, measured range 151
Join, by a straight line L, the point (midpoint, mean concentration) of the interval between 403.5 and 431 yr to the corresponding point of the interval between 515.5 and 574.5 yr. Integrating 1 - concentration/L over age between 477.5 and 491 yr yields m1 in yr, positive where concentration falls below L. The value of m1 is -3.4 yr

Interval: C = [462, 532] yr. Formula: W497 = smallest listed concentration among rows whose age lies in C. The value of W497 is 106.7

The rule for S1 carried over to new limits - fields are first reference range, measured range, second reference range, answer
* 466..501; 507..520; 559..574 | 2.8 yr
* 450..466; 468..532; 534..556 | -3.8 yr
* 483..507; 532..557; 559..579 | 1.9 yr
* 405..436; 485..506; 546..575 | -3.5 yr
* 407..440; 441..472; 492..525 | -4.7 yr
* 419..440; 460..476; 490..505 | -3.5 yr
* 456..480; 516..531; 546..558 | -1.7 yr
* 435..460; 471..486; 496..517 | -4.7 yr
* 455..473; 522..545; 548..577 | -1.2 yr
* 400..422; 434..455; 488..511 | -0.7 yr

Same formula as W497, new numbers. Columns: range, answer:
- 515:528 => 175.4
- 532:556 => 128.8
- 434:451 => 177.2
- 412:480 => 172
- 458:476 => 202.4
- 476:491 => 202.7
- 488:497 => 196.5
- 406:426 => 176.2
